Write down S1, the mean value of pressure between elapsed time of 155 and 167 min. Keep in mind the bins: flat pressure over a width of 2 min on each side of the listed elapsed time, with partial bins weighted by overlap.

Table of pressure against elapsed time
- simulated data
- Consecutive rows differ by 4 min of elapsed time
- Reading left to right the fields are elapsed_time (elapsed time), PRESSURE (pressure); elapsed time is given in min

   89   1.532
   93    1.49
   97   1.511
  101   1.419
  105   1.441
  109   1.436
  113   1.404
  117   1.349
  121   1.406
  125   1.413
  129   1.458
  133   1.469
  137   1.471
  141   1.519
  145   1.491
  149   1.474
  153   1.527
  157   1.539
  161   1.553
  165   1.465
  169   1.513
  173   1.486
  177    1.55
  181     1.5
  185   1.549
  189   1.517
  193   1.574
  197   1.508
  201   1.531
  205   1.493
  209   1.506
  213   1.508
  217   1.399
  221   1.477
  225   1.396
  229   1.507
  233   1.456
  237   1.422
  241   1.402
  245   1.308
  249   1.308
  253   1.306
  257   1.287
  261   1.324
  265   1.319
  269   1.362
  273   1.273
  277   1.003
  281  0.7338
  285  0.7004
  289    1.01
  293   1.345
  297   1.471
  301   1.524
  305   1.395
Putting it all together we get 1.52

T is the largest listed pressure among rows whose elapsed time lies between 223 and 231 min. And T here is 1.507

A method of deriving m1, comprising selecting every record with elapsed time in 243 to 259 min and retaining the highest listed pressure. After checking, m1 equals 1.308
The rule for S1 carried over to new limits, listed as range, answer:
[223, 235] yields 1.45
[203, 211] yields 1.5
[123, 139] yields 1.45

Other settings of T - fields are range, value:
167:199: 1.574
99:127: 1.441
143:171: 1.553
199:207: 1.531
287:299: 1.471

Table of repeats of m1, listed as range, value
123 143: 1.519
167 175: 1.513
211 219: 1.508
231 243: 1.456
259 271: 1.362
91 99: 1.511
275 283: 1.003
